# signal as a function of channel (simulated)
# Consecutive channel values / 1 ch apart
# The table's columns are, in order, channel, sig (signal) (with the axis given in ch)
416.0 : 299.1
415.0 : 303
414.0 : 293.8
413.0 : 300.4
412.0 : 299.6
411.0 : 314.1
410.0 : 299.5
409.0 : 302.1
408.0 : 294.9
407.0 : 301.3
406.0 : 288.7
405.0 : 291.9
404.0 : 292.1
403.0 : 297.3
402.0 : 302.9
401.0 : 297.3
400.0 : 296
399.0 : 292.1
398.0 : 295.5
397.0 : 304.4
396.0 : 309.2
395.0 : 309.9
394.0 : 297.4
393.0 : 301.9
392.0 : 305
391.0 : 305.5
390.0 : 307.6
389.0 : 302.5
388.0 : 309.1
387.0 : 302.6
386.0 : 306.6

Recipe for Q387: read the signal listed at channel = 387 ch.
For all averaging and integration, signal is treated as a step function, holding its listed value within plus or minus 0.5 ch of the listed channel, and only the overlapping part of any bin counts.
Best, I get 302.6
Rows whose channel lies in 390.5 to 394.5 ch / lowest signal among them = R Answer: 297.4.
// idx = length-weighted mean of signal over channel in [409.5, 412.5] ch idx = 304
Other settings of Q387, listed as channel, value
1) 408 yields 294.9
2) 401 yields 297.3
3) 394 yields 297.4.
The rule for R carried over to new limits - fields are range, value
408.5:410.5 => 299.5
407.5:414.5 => 293.8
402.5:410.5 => 288.7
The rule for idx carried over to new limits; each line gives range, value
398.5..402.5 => 297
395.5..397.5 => 307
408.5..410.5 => 301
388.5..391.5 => 305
